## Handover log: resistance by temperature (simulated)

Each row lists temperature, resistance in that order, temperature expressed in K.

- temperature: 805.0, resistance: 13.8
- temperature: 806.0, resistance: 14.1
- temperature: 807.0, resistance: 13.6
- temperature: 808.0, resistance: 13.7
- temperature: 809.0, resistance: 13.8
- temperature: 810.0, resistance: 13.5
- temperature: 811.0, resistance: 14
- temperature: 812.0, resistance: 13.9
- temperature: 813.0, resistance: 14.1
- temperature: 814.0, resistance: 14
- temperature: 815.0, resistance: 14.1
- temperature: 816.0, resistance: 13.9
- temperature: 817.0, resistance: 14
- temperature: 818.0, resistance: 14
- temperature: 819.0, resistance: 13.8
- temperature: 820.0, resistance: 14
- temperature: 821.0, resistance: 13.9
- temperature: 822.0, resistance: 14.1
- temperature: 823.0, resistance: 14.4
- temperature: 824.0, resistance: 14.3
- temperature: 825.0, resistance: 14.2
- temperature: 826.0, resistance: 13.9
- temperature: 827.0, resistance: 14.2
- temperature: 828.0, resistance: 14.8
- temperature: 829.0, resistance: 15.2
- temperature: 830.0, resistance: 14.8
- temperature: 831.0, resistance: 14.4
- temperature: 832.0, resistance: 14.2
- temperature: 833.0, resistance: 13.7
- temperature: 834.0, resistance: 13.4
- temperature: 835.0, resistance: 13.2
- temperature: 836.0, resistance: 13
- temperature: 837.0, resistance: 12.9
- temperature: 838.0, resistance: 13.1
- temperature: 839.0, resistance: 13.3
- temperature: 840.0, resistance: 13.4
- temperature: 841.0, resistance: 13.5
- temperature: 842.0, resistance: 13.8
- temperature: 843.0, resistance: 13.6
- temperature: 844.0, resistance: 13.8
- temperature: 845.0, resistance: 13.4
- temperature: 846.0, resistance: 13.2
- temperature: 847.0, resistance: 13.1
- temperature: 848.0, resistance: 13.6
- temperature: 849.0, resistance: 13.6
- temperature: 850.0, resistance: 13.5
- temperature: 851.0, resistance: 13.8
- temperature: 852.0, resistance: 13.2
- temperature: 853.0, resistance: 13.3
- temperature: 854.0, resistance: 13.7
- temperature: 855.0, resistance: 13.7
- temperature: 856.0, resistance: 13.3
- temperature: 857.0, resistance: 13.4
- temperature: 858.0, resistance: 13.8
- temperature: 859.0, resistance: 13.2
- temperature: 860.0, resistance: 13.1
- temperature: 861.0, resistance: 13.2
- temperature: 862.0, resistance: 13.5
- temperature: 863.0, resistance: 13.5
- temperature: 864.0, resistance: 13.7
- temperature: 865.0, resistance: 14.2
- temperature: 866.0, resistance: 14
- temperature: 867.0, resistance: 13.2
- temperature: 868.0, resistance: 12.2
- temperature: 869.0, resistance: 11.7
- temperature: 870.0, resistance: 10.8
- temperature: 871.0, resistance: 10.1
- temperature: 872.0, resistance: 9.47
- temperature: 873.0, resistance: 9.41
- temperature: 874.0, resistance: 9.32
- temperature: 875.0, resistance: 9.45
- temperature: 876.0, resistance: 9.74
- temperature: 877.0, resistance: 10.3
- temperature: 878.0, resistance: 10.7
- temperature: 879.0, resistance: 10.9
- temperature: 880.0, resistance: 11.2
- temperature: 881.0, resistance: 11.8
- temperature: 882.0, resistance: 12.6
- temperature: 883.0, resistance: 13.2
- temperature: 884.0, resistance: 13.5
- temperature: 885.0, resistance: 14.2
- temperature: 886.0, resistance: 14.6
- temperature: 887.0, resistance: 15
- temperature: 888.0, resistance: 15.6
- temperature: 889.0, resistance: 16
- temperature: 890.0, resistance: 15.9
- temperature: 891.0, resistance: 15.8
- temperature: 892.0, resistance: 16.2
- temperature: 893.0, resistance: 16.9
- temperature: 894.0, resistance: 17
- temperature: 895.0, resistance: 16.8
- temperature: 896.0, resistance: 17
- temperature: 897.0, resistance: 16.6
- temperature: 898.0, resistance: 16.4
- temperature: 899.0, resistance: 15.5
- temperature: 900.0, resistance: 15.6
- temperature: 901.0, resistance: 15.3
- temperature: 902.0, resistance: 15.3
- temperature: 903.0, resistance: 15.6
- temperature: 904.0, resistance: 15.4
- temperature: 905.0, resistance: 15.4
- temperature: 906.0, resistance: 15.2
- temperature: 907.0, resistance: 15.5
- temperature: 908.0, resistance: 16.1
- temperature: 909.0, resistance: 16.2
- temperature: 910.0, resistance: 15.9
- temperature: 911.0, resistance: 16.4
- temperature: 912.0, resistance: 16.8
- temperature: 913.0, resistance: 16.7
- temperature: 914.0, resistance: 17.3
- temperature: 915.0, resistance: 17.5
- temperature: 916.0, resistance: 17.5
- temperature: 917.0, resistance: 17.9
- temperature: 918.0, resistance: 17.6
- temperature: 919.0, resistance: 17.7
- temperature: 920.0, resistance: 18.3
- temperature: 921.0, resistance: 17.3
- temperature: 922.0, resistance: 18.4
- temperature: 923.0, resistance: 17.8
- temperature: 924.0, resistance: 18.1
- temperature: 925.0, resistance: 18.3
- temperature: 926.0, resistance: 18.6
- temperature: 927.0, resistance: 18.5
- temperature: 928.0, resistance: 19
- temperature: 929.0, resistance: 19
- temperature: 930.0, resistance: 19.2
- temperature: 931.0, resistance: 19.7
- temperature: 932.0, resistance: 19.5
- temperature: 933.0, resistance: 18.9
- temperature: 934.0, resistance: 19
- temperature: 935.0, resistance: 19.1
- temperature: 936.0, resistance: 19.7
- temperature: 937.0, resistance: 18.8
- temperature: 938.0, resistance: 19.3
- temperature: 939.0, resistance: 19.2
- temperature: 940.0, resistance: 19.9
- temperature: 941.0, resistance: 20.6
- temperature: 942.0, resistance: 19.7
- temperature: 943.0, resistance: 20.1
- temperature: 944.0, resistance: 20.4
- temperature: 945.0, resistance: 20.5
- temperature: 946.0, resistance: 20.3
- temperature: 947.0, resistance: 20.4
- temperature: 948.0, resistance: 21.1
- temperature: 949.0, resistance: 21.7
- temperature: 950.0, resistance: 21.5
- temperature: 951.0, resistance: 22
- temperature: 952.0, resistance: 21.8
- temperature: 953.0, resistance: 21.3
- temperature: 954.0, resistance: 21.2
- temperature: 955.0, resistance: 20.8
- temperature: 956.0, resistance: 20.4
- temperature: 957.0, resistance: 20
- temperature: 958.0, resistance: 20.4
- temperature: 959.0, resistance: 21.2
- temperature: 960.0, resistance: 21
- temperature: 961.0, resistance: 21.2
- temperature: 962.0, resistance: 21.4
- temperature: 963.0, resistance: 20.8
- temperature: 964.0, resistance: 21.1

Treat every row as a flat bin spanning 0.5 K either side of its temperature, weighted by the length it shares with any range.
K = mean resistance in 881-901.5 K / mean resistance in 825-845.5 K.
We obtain 1.1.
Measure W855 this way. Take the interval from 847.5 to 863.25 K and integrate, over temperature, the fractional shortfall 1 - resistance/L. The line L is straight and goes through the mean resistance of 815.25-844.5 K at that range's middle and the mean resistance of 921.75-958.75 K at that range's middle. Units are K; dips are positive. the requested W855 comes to 1.86 K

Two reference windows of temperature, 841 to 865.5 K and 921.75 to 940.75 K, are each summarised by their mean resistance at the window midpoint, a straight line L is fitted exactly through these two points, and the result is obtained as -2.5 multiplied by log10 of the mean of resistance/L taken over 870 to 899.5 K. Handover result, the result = 0.18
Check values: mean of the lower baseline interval 13.5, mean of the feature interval 13.4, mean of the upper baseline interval 19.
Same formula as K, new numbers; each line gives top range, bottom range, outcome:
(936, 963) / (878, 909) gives 1.37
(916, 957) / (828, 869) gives 1.44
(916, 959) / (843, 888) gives 1.55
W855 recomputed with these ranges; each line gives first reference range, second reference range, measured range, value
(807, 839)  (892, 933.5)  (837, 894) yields 8.7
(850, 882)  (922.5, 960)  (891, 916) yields -0.3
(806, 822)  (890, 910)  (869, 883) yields 4.4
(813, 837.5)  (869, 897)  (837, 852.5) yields 0.3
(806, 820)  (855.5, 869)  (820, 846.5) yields -0.3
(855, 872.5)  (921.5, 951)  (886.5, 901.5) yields -0.5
